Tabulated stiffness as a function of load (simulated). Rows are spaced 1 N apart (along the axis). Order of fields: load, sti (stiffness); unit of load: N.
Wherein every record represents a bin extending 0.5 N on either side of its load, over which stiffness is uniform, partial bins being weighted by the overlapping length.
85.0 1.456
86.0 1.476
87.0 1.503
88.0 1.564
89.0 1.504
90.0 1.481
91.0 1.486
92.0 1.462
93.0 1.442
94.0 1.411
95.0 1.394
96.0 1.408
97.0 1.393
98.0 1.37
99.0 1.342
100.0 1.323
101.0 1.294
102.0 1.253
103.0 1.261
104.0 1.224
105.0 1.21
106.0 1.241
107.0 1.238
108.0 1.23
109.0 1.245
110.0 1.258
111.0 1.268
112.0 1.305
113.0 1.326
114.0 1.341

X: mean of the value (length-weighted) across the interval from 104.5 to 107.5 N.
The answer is 1.23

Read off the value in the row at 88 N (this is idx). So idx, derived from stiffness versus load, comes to 1.564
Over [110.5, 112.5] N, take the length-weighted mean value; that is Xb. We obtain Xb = 1.29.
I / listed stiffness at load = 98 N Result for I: 1.37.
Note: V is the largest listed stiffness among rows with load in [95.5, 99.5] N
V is 1.408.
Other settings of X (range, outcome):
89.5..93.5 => 1.47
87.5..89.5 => 1.53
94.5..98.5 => 1.39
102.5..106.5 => 1.23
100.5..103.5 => 1.27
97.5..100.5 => 1.34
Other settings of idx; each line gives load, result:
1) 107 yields 1.238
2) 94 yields 1.411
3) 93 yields 1.442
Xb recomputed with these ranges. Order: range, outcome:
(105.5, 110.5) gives 1.24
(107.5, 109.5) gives 1.24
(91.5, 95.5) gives 1.43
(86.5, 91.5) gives 1.51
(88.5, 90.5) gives 1.49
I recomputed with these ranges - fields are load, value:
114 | 1.341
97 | 1.393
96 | 1.408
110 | 1.258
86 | 1.476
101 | 1.294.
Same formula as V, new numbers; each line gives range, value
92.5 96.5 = 1.442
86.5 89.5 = 1.564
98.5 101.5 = 1.342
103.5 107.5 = 1.241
